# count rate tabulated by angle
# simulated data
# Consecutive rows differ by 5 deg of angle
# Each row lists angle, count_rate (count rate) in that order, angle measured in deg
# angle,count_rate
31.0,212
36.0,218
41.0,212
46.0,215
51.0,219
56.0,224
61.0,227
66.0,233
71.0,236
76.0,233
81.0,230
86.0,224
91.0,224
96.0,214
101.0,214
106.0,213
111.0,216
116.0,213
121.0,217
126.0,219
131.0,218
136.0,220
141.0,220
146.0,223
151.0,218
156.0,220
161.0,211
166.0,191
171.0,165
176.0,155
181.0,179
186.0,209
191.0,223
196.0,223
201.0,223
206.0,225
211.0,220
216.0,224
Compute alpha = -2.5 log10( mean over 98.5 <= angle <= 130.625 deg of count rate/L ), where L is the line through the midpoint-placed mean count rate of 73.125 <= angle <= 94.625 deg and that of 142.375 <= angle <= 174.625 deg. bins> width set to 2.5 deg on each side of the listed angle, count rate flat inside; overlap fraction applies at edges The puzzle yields 0.01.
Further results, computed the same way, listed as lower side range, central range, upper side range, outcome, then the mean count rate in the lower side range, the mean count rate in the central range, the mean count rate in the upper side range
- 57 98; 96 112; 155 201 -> 0.03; 228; 214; 198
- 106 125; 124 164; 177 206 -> -0.03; 215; 218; 210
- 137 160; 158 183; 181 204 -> 0.20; 220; 181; 215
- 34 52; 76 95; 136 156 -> -0.04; 216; 226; 220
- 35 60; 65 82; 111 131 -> -0.08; 218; 233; 216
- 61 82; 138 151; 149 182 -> -0.10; 232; 221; 191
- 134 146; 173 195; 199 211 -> 0.15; 221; 193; 223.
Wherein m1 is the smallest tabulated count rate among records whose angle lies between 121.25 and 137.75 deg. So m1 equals 218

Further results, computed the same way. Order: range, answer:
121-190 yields 155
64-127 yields 213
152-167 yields 191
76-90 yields 224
